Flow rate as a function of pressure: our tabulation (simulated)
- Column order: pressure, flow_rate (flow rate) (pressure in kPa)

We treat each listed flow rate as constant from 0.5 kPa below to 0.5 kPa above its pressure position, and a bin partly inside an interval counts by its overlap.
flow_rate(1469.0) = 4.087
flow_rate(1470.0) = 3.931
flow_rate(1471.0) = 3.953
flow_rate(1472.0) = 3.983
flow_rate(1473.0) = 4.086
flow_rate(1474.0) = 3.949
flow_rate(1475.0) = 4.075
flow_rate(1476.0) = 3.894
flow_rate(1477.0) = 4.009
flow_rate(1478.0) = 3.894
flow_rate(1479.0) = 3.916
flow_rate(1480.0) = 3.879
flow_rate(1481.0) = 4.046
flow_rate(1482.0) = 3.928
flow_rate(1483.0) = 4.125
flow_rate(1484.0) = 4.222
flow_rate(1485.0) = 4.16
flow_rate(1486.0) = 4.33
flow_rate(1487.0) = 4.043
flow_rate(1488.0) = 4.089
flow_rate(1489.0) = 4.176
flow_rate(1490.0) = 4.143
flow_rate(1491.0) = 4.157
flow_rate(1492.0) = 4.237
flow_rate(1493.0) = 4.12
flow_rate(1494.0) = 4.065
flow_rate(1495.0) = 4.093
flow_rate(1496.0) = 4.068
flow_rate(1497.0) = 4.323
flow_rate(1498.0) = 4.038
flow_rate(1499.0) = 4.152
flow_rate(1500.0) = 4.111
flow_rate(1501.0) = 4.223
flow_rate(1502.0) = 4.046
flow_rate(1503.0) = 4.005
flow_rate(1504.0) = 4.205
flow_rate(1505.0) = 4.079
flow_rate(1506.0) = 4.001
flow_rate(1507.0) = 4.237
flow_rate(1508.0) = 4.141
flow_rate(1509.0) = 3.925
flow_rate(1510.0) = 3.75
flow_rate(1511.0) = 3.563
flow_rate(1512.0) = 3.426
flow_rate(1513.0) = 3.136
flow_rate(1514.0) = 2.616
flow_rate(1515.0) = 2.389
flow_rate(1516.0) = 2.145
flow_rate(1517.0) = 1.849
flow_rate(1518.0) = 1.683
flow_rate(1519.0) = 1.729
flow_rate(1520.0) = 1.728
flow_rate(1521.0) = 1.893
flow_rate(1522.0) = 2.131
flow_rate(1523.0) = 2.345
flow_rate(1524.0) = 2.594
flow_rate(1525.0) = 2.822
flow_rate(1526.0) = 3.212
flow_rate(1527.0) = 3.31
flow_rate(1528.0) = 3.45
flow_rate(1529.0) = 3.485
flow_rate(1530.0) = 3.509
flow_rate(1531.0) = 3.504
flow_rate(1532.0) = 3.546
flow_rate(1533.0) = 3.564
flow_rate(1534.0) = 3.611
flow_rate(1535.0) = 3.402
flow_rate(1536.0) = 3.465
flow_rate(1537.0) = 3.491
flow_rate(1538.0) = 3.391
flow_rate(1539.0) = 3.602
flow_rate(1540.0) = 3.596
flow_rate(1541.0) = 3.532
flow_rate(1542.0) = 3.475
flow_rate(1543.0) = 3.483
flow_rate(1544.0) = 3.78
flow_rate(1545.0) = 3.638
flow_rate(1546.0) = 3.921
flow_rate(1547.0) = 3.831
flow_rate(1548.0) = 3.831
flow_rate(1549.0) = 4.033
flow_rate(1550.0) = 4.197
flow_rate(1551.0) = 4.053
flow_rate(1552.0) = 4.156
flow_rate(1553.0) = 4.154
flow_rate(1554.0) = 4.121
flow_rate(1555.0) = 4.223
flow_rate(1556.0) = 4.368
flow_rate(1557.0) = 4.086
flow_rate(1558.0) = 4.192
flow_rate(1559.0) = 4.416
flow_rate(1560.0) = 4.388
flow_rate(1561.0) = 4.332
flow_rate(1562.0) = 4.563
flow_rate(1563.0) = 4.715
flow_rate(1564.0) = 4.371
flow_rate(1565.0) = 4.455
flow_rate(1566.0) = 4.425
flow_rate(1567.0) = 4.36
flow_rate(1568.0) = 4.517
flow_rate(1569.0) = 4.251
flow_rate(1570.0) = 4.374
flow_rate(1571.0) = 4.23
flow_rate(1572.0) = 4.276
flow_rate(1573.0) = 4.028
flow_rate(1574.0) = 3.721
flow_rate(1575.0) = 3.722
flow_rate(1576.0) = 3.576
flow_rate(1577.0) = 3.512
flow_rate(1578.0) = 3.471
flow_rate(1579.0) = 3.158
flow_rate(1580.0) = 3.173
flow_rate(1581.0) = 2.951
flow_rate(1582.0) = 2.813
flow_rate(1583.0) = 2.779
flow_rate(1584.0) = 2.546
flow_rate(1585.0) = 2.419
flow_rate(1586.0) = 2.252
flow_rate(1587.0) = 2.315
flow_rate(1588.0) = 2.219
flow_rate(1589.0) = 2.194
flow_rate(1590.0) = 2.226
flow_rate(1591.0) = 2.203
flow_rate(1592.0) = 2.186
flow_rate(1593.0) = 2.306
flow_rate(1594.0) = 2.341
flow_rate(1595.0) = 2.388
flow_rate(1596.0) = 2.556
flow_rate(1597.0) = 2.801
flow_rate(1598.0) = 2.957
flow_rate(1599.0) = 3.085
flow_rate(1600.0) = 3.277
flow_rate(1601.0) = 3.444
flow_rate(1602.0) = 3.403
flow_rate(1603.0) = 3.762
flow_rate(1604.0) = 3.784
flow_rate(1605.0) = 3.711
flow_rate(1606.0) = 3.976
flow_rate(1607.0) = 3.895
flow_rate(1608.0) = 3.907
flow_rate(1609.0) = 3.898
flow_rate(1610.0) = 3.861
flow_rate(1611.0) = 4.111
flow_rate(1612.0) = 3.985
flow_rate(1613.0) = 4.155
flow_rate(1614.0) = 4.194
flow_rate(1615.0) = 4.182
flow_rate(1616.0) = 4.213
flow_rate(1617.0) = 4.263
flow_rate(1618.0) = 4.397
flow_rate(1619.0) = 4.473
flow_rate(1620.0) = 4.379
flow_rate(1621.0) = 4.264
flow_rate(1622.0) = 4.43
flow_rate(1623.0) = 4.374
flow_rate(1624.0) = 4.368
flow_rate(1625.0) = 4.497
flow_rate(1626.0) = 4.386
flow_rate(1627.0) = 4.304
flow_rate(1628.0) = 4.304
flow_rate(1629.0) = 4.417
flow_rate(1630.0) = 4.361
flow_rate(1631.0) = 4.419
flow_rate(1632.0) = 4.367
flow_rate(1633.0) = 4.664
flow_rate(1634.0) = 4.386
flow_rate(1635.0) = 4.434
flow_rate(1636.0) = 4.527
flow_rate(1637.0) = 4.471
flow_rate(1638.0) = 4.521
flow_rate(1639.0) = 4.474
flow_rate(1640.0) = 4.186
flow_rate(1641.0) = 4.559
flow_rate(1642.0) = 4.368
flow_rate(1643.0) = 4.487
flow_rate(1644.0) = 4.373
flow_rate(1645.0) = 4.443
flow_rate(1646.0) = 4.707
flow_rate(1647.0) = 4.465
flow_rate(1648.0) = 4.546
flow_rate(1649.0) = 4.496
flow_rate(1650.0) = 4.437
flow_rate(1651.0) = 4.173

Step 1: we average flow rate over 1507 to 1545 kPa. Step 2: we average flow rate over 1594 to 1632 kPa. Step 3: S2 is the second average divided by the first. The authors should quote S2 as 1.3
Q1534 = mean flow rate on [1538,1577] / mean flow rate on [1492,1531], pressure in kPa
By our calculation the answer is 1.2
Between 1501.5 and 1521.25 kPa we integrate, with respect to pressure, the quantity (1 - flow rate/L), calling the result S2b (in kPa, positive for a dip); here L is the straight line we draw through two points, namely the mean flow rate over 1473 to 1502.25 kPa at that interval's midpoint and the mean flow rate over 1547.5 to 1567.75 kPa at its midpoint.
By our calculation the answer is 4.8 kPa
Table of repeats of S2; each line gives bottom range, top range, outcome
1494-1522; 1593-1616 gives 1.04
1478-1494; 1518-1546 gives 0.77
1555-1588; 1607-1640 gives 1.15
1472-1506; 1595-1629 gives 0.96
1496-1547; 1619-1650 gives 1.32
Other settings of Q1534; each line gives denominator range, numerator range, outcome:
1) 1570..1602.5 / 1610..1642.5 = 1.46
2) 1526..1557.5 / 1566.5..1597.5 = 0.83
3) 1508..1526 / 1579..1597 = 0.95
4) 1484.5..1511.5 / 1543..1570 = 1.03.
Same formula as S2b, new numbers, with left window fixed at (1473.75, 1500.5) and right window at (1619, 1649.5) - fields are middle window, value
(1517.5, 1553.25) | 7.7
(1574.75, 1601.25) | 9.6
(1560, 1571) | -0.4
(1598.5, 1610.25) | 1.9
